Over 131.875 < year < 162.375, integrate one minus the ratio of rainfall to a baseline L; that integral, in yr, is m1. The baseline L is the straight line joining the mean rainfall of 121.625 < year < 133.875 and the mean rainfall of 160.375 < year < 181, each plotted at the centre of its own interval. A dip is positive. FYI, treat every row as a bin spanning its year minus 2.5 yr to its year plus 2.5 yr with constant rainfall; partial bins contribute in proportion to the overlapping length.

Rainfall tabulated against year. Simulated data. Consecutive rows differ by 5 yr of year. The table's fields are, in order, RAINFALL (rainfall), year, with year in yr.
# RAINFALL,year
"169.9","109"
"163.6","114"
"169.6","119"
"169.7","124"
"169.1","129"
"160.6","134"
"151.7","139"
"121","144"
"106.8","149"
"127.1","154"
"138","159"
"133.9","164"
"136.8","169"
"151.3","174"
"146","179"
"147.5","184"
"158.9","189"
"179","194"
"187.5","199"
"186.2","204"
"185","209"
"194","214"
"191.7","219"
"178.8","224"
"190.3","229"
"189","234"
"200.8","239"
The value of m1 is 4.3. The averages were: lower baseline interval 168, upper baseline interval 142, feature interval 134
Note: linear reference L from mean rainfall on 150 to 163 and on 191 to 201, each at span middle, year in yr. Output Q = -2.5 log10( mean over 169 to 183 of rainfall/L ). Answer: 0.06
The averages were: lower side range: 130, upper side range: 182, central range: 146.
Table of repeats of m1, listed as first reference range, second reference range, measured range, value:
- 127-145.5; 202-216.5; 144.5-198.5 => 8.5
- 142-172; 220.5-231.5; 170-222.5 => -3.6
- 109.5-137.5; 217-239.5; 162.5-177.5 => 3.0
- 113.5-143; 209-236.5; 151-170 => 4.2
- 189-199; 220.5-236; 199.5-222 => -1.0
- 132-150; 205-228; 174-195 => 1.3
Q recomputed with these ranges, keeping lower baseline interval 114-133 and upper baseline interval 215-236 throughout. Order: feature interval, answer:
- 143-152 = 0.46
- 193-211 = -0.01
